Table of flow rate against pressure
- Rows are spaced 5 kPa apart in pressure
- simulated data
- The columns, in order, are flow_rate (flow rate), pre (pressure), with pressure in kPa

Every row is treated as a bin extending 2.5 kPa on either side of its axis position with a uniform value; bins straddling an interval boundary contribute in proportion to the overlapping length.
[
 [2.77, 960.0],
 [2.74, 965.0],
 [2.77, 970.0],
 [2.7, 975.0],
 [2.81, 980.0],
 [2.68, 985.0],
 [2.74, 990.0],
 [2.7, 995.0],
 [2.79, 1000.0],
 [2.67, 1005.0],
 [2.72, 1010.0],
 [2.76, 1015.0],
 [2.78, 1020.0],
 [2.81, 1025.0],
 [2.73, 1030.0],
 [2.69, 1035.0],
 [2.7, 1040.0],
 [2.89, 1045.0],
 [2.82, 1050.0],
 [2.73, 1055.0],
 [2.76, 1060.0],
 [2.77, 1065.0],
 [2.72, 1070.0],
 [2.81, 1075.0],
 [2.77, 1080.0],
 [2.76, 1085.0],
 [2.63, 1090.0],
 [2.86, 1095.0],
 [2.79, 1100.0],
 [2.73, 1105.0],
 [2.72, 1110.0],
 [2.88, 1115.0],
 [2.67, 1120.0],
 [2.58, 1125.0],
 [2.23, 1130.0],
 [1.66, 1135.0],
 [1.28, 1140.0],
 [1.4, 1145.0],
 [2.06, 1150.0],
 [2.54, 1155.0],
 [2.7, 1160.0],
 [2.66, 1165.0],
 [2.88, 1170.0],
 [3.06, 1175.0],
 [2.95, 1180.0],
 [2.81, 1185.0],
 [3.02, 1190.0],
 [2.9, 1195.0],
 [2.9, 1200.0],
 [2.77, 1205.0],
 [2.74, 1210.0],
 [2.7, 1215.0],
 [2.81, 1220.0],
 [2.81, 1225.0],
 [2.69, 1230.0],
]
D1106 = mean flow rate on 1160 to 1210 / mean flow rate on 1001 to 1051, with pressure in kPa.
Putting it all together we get 1.0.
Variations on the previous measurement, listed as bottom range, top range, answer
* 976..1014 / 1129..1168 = 0.76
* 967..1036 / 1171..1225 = 1.05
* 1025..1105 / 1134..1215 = 0.92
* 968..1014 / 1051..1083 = 1.01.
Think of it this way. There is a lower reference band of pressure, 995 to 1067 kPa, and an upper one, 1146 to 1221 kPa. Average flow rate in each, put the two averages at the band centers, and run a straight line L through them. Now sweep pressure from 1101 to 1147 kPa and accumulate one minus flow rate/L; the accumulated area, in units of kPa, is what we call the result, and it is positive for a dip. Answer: 8.0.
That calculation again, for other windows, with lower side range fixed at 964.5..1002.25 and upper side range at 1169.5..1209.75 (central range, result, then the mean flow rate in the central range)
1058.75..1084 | 0.40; 2.77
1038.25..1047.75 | -0.05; 2.8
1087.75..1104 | 0.40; 2.76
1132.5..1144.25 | 5.76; 1.46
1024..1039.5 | 0.27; 2.73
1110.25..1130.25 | 1.43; 2.65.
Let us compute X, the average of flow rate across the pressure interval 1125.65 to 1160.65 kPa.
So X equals 1.98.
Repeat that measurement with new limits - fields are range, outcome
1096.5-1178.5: 2.44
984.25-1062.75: 2.75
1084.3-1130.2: 2.7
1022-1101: 2.76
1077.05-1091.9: 2.73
